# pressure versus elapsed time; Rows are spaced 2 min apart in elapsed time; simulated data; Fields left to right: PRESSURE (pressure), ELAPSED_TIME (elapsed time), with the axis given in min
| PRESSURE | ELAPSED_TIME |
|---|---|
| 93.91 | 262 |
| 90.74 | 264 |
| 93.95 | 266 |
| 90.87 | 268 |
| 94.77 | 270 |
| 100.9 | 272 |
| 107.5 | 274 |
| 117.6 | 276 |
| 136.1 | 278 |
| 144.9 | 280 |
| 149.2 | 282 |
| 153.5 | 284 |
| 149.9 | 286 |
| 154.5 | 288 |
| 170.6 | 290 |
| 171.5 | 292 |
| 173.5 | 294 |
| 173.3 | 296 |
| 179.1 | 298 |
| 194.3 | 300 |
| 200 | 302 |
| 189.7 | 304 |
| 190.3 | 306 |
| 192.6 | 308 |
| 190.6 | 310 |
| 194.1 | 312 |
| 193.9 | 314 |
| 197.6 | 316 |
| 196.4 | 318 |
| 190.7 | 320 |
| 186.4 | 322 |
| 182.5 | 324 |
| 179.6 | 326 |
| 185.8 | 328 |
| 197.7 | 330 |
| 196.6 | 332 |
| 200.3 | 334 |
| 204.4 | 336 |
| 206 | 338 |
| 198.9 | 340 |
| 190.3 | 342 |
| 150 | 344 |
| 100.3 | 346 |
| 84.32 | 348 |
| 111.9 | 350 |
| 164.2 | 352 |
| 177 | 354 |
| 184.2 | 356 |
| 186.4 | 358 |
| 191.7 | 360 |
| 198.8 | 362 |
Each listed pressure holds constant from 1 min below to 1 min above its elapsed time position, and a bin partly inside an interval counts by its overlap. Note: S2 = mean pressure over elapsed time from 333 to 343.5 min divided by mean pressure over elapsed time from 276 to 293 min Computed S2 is 1.30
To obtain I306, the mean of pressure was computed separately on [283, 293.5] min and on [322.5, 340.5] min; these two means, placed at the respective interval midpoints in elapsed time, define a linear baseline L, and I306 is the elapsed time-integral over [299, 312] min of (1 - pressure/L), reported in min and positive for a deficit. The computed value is -1.4 min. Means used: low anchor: 161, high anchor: 194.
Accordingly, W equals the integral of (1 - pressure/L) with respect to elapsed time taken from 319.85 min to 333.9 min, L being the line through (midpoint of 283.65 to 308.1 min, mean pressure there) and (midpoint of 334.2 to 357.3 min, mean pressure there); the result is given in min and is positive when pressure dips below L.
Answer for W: -1.8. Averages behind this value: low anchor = 176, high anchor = 163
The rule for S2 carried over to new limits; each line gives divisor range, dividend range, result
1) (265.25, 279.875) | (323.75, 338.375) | 1.79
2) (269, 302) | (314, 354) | 1.17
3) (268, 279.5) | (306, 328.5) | 1.71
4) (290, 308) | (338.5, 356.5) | 0.83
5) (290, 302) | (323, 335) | 1.06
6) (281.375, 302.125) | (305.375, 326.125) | 1.13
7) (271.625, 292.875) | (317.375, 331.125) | 1.32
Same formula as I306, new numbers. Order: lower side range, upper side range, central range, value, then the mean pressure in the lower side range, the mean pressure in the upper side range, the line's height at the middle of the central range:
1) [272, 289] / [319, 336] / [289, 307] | -2.92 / 137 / 191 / 157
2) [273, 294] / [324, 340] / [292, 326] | -3.24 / 147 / 195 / 172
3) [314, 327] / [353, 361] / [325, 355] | 2.76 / 189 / 185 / 187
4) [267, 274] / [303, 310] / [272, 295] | -2.59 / 97.2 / 191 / 131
